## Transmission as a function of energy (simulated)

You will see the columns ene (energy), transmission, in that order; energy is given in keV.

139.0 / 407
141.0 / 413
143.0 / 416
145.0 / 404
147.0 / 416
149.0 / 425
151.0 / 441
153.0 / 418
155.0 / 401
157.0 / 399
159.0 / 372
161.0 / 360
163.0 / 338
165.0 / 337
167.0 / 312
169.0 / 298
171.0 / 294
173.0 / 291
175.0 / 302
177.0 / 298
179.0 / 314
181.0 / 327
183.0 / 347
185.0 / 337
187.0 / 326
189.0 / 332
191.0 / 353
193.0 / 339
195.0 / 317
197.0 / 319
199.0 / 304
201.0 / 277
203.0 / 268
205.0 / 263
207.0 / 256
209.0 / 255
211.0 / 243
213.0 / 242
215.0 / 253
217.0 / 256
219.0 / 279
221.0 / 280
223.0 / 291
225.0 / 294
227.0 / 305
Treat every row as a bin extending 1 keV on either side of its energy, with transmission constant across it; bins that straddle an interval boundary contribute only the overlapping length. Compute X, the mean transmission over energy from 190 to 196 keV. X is 336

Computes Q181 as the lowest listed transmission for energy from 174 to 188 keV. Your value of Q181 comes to 298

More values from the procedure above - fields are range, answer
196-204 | 268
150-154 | 418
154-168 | 312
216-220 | 256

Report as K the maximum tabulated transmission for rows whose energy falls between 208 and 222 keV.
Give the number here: 280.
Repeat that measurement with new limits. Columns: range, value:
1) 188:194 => 353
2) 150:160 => 441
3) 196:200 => 319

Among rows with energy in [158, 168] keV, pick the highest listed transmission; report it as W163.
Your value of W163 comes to 372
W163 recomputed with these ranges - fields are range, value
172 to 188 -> 347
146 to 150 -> 425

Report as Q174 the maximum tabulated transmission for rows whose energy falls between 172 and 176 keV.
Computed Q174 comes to 302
